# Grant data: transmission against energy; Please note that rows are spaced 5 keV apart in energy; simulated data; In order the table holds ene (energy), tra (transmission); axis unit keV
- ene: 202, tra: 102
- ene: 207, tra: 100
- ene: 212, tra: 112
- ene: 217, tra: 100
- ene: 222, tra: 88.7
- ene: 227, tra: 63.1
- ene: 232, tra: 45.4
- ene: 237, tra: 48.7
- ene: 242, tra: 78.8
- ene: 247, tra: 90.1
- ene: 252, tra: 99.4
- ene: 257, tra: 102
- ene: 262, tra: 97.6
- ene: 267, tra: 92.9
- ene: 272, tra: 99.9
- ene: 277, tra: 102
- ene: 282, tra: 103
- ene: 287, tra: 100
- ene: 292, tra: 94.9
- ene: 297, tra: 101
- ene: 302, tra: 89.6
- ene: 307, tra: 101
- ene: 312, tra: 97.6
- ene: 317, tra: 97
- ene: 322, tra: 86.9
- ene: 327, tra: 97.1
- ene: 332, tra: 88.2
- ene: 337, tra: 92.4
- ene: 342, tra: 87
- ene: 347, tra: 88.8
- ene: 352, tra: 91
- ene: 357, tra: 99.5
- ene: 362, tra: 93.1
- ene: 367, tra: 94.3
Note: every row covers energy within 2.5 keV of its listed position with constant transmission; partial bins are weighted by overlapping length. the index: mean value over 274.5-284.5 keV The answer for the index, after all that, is 102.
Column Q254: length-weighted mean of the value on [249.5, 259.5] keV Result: 101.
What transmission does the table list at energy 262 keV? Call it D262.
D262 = 97.6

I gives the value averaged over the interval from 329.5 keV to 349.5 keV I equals 89.1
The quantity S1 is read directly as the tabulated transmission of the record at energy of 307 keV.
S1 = 101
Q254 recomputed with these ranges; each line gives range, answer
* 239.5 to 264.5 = 93.6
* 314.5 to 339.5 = 92.3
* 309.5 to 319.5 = 97.3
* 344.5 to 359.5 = 93.1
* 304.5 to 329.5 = 95.9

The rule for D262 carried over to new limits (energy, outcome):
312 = 97.6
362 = 93.1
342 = 87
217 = 100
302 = 89.6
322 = 86.9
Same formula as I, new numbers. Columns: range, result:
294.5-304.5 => 95.3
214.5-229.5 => 83.9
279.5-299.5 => 99.7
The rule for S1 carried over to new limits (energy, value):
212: 112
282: 103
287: 100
